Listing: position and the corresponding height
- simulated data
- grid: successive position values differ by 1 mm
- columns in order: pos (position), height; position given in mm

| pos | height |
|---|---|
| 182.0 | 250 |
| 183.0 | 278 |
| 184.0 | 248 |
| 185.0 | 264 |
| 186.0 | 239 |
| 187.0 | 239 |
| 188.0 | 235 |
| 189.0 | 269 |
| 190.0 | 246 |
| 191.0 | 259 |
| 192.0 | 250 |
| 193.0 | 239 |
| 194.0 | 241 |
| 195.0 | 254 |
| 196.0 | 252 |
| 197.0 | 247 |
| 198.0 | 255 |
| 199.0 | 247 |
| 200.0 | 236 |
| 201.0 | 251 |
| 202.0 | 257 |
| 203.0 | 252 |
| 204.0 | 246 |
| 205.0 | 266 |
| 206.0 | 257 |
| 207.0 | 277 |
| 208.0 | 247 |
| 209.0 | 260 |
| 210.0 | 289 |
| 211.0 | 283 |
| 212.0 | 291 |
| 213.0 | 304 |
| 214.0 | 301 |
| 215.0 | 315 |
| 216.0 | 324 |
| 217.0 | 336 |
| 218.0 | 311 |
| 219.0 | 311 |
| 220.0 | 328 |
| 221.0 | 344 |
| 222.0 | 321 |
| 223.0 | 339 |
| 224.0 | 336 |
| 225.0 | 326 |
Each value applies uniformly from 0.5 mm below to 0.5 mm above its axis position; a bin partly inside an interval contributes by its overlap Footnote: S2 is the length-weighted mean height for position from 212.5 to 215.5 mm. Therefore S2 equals 307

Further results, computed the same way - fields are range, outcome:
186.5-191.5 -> 250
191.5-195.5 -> 246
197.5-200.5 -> 246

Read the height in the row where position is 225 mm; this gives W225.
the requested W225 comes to 326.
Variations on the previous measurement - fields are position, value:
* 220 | 328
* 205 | 266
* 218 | 311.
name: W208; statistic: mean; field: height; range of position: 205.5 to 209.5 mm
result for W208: 260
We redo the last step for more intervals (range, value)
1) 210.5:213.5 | 293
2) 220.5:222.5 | 332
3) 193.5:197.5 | 248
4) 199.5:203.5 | 249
